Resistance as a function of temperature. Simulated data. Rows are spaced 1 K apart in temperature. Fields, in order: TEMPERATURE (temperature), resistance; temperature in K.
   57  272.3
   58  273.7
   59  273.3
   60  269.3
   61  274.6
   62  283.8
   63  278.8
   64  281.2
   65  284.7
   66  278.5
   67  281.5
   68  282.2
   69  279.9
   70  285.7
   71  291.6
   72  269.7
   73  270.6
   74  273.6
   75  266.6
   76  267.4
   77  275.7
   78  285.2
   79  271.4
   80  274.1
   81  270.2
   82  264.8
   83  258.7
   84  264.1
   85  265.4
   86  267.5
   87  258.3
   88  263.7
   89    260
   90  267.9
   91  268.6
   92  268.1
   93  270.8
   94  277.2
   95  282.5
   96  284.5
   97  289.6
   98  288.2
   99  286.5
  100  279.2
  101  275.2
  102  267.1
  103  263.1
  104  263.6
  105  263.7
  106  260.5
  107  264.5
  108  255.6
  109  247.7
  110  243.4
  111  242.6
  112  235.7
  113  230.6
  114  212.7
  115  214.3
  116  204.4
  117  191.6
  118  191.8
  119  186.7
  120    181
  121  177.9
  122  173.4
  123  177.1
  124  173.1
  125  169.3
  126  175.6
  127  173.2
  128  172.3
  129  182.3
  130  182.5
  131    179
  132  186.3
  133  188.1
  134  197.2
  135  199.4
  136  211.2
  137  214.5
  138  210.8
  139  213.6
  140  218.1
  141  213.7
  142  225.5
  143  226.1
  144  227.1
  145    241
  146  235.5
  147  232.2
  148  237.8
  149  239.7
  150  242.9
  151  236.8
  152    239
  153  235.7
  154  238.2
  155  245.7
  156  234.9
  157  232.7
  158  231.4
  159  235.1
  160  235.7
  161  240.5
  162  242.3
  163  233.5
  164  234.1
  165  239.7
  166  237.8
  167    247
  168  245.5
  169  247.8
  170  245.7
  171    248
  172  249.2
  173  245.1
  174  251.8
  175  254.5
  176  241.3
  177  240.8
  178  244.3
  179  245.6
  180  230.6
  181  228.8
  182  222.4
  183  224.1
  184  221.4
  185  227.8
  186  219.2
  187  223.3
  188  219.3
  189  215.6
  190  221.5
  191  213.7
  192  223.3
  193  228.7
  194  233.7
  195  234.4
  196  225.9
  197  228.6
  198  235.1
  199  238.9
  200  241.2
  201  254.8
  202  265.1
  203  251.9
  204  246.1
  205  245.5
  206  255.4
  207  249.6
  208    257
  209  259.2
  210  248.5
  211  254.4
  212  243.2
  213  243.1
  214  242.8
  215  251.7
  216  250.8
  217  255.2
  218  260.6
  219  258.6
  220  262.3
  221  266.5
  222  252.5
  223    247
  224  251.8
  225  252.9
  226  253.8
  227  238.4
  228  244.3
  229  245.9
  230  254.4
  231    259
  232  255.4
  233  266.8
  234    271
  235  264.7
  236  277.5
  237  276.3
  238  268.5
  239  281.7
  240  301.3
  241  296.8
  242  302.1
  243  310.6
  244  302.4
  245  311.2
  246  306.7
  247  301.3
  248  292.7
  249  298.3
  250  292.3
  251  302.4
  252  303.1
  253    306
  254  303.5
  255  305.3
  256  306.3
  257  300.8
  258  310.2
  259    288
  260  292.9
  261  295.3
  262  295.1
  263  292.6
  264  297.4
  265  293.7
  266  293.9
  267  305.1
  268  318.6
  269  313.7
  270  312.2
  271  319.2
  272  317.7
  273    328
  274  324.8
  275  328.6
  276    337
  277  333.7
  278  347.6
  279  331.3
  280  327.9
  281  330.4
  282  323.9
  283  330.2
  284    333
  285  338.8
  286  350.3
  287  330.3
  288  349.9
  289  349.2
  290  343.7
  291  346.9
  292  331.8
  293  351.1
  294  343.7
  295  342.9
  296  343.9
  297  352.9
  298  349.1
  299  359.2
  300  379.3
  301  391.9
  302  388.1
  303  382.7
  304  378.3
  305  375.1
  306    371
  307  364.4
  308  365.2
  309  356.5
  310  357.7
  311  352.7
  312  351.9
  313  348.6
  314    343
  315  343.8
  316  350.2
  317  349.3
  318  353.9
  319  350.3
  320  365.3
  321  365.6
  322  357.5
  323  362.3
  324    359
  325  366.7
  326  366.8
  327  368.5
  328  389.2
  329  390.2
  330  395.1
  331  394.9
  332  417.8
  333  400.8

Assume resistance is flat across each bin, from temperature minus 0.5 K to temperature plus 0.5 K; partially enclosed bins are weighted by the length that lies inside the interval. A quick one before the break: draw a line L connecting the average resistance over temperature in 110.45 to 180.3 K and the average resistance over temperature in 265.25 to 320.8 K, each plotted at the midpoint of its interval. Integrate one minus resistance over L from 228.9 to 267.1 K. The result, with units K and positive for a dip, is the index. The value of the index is 2.0 K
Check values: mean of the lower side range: 220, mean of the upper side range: 345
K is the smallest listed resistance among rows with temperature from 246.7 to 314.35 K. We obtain 288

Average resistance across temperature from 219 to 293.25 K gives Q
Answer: 300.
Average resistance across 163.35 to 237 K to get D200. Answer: 244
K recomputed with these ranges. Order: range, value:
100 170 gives 169.3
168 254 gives 213.7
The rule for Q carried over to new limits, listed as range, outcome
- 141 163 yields 235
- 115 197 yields 221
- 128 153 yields 215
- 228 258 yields 288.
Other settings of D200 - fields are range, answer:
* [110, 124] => 202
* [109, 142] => 199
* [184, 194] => 222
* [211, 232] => 252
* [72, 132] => 241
